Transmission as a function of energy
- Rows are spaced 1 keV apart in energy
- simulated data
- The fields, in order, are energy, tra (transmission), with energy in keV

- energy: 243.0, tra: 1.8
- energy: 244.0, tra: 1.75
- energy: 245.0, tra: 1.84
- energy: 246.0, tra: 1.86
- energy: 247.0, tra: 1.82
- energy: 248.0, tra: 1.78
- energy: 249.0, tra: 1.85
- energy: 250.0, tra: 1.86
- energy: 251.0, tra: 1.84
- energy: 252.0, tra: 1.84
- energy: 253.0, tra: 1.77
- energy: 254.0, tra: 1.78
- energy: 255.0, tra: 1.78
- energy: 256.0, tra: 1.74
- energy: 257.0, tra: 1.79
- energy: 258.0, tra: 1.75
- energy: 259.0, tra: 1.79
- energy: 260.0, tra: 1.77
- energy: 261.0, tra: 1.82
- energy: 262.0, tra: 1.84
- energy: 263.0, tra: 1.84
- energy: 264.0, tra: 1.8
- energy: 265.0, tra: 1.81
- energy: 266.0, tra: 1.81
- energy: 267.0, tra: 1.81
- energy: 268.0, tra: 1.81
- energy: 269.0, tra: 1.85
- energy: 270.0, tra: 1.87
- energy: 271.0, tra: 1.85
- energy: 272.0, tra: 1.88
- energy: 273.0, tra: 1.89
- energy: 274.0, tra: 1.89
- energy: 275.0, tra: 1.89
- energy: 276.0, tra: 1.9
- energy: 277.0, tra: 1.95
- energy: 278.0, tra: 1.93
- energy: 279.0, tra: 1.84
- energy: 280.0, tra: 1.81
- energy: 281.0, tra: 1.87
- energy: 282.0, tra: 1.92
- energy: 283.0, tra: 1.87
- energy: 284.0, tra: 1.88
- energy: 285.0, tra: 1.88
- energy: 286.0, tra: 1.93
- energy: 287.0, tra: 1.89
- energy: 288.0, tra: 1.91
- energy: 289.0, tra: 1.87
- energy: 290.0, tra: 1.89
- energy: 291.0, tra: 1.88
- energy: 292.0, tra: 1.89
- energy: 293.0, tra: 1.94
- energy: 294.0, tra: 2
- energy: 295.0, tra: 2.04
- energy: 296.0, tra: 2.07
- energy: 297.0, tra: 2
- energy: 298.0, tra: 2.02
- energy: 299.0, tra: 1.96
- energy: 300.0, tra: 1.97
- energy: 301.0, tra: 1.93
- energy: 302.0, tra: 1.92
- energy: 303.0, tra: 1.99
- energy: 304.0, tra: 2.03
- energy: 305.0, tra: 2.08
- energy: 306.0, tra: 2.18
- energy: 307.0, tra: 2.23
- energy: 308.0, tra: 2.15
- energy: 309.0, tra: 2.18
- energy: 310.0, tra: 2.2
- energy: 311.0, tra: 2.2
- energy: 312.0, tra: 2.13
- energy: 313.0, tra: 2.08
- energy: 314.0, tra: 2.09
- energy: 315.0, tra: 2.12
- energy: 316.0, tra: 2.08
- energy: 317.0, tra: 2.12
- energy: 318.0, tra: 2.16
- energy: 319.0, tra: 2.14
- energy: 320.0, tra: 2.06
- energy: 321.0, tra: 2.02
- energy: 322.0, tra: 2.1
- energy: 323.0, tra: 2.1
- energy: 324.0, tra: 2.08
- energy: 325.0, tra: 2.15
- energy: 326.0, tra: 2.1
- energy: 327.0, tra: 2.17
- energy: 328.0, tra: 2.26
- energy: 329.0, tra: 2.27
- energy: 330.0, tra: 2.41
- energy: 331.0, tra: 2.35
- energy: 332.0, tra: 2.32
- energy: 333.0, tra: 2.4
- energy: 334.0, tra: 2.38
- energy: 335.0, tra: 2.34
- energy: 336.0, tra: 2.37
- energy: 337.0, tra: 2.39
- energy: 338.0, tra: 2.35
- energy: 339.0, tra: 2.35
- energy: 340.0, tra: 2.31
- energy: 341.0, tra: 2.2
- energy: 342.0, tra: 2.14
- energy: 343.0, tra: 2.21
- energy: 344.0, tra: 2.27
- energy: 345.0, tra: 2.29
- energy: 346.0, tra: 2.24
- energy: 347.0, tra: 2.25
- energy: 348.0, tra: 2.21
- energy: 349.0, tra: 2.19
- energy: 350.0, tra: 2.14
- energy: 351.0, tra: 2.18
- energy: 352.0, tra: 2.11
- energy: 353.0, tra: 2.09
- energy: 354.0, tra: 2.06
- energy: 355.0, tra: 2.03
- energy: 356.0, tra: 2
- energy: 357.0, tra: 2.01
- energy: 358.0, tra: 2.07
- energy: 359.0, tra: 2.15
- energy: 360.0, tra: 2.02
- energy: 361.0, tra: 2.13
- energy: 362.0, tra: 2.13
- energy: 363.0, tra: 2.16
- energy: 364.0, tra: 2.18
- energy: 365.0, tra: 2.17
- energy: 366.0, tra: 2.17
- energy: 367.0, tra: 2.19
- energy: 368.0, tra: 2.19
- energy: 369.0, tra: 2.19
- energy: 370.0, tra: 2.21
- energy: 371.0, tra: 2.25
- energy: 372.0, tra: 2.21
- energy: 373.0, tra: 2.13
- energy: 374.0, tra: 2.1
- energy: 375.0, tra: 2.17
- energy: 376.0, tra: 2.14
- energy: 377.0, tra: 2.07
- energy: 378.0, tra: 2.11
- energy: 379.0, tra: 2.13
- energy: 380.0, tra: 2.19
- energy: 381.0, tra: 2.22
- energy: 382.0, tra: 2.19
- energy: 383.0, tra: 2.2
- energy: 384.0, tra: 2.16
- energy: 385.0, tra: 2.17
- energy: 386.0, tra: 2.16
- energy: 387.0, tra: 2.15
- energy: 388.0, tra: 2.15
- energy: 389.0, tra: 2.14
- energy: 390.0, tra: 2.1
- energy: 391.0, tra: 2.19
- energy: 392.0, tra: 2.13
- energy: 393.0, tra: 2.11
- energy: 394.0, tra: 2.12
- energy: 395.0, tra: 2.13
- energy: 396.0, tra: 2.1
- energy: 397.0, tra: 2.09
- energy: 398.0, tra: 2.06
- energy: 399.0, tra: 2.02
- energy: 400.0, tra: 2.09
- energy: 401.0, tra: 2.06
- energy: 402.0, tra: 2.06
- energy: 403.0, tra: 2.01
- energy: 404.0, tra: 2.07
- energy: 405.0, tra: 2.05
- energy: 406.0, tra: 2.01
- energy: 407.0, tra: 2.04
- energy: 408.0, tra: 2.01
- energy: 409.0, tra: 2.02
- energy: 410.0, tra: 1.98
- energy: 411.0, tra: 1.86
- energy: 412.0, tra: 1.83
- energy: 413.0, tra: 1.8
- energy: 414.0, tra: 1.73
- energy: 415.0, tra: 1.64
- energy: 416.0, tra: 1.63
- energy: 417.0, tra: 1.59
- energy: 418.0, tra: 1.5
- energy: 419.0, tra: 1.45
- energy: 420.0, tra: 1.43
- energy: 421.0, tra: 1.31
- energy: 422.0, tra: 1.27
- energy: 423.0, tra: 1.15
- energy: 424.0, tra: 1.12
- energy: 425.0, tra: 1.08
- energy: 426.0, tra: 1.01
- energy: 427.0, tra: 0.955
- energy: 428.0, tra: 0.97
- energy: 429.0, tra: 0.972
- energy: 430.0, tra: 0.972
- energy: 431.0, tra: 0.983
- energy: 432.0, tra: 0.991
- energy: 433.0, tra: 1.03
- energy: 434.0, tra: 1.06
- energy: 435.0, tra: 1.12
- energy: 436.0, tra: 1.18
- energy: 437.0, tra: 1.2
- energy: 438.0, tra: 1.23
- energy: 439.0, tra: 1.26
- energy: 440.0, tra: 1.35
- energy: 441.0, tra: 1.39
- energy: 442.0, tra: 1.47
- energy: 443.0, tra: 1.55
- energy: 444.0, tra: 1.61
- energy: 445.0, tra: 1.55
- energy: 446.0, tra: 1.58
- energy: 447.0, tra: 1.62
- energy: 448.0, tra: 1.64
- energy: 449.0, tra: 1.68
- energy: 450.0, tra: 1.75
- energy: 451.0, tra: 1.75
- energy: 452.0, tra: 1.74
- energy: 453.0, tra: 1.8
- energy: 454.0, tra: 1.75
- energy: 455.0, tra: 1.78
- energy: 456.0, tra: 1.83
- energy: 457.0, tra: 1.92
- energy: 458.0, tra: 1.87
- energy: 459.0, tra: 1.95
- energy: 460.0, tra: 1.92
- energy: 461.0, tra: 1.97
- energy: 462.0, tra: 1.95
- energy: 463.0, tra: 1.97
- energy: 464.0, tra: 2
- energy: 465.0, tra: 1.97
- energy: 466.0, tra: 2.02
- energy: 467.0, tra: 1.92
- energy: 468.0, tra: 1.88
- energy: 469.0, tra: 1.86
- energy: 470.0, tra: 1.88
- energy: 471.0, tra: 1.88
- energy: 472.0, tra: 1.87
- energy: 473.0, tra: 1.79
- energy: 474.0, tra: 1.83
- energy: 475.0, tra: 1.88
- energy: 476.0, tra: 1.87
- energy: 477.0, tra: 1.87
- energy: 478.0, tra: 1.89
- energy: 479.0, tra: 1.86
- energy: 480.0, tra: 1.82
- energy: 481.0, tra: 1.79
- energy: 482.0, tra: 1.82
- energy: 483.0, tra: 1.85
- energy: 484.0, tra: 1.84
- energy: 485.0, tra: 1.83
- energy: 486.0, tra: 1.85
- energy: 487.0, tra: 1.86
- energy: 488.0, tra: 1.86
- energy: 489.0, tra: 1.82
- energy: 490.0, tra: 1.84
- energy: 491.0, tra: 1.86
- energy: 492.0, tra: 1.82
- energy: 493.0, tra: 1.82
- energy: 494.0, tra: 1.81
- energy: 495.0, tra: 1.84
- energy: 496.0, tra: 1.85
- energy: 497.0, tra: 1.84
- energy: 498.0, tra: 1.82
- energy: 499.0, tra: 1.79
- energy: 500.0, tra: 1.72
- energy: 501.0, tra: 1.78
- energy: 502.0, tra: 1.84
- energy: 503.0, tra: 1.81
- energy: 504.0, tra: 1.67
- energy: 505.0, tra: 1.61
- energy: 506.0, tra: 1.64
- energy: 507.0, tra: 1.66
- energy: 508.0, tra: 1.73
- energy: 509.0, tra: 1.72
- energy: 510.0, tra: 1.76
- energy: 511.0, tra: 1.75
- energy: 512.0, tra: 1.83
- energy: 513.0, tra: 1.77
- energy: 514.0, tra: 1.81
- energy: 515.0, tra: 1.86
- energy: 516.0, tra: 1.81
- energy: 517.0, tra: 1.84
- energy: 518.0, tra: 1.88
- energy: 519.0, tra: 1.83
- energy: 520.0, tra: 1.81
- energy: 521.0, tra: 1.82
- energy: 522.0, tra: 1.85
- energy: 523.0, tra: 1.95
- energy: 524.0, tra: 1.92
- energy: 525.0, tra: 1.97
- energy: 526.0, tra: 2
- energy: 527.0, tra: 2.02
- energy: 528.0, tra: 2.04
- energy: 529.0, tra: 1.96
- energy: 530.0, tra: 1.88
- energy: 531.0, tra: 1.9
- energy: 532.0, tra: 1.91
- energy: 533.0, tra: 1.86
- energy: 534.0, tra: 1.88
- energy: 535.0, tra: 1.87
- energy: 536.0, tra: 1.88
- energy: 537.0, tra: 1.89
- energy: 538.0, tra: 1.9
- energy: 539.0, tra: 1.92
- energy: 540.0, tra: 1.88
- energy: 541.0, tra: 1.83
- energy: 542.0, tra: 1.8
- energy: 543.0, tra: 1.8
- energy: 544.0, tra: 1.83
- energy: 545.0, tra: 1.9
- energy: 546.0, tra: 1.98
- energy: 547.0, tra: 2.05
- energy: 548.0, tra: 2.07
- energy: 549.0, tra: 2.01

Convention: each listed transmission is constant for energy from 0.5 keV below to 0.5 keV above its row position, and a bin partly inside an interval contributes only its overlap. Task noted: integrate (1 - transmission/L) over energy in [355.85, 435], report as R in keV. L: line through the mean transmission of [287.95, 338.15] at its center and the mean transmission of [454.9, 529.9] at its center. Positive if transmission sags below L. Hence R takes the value 5.4 keV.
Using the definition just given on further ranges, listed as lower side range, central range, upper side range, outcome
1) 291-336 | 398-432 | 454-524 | 6.4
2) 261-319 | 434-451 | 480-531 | 3.8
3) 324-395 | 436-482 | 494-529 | 4.6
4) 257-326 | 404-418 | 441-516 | 0.0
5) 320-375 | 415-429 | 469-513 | 5.1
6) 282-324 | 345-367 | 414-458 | -4.4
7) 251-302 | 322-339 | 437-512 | -3.9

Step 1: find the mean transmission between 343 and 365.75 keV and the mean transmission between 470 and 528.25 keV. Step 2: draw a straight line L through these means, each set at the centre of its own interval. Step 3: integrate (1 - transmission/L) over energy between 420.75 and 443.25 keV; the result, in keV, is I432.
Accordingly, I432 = 9.4 keV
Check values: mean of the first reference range 2.14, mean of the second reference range 1.83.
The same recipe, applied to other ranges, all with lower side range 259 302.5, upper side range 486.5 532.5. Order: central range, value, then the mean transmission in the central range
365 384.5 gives -3.2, 2.17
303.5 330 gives -3.6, 2.14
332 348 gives -3.6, 2.3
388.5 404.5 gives -2.0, 2.09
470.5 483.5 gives -0.1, 1.85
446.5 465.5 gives 0.1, 1.83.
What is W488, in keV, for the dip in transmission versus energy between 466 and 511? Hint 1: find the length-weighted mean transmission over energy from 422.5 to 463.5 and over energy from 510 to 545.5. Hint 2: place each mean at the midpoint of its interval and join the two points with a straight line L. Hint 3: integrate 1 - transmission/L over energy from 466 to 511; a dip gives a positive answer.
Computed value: -3.8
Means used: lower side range 1.46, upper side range 1.87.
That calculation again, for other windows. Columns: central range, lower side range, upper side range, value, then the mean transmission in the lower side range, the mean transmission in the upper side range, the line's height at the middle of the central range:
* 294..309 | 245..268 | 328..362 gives -0.2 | 1.81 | 2.22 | 2.02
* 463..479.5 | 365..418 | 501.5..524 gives -0.1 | 2.06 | 1.79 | 1.88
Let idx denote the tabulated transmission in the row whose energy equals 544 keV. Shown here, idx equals 1.83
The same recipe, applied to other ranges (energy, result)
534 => 1.88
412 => 1.83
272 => 1.88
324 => 2.08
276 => 1.9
